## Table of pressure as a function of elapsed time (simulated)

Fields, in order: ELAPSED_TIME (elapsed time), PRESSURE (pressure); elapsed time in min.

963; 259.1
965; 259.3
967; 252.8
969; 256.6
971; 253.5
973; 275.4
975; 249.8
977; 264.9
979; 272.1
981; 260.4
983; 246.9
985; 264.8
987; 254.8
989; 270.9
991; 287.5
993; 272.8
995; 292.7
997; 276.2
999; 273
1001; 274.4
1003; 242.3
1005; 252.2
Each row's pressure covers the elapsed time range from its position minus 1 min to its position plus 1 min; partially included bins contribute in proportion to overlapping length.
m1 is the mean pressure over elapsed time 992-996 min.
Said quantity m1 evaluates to 283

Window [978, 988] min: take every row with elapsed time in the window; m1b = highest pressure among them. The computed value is 272.1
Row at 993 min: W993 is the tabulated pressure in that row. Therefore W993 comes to 272.8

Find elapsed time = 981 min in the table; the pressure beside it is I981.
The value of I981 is 260.4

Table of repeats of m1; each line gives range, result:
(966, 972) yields 254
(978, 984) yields 260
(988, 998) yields 280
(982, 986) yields 256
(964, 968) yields 256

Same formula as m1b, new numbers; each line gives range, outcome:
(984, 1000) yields 292.7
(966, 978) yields 275.4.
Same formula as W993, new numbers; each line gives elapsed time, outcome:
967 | 252.8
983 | 246.9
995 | 292.7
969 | 256.6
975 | 249.8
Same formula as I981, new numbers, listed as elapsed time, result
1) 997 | 276.2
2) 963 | 259.1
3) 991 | 287.5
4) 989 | 270.9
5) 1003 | 242.3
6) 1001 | 274.4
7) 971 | 253.5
